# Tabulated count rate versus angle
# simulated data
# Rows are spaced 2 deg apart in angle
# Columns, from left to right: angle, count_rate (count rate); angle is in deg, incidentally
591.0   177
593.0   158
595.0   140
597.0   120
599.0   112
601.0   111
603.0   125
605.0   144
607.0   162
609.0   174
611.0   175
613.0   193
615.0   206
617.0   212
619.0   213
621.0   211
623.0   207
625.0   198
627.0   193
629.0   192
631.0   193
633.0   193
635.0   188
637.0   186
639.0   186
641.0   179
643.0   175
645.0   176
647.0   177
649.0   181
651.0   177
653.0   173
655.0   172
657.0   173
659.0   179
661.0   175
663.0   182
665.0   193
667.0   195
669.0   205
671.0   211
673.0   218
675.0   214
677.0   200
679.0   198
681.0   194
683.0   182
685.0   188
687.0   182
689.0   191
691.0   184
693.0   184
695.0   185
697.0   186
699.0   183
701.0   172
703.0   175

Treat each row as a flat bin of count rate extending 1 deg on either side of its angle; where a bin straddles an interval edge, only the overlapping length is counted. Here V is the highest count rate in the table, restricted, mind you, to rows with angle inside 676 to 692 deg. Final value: 200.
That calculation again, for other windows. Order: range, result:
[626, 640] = 193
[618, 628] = 213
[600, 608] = 162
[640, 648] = 179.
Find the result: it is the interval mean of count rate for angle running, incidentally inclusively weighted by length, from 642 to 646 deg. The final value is 176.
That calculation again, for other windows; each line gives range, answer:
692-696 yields 184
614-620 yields 210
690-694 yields 184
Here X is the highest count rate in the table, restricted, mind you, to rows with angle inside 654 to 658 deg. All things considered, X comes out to 173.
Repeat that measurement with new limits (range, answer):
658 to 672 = 211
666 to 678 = 218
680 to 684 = 194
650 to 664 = 182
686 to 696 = 191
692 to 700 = 186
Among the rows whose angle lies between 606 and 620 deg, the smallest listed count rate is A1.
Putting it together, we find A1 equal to 162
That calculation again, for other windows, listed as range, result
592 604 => 111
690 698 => 184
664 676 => 193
